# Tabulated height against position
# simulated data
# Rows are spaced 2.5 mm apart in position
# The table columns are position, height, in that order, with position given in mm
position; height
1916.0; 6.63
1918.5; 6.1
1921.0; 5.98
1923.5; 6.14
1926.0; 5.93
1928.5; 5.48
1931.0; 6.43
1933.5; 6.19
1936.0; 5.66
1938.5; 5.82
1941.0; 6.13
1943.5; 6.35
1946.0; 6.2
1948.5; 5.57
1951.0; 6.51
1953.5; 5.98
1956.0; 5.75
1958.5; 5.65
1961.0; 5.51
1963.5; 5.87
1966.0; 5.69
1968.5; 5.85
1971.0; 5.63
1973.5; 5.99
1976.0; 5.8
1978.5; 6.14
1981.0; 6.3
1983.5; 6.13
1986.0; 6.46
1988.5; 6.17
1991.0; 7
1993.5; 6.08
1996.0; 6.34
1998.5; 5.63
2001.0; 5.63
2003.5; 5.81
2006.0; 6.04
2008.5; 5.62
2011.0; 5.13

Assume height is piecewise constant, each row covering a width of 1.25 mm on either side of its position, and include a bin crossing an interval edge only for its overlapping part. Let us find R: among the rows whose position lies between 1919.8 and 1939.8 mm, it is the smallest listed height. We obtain 5.48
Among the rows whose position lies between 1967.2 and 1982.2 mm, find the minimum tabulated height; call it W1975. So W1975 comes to 5.63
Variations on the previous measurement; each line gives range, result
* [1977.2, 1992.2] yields 6.13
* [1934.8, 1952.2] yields 5.57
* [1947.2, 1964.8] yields 5.51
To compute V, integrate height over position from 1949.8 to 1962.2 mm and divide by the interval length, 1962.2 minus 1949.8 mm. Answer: 5.88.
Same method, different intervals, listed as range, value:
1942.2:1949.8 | 6.04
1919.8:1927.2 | 6.02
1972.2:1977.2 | 5.89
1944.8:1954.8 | 6.06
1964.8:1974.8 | 5.79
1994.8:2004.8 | 5.85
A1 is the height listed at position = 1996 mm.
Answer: 6.34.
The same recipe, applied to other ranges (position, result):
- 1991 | 7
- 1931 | 6.43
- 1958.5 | 5.65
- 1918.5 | 6.1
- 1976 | 5.8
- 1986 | 6.46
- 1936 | 5.66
